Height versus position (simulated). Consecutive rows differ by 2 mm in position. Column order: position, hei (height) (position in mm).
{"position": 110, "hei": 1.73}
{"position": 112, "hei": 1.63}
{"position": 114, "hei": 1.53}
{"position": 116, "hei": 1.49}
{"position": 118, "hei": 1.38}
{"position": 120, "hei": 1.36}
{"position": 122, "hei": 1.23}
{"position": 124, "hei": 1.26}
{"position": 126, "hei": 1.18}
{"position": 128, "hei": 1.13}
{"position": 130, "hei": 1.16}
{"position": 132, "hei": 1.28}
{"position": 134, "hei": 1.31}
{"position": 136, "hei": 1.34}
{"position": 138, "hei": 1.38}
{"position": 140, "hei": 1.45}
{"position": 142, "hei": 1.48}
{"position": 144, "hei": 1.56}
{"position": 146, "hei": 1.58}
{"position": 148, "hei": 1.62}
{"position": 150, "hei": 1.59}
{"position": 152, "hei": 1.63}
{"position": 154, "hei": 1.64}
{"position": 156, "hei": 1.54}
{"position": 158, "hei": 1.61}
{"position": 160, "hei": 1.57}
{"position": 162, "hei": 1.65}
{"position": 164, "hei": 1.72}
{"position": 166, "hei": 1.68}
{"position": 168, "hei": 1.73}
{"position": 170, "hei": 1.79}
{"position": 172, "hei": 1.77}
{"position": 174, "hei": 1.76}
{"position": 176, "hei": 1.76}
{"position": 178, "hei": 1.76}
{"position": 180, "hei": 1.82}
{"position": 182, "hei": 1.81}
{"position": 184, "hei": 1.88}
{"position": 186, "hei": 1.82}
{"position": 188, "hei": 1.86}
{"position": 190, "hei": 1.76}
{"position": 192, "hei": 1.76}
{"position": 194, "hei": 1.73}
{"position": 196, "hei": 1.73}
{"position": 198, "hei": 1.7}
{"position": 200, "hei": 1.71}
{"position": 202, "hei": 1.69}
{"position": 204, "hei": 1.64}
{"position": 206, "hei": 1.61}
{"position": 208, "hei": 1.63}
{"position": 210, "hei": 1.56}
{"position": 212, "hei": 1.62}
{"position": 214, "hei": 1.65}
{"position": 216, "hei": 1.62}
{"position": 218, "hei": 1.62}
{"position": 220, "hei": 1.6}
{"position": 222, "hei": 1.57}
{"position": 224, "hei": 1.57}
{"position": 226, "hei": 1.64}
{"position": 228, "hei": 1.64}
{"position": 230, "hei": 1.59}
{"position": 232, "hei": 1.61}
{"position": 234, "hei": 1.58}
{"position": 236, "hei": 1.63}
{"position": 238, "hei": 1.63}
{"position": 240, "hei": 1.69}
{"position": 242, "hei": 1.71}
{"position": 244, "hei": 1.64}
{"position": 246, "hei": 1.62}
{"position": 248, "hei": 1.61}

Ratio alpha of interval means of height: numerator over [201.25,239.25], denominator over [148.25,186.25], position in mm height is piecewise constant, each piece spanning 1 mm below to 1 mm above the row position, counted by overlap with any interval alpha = 0.9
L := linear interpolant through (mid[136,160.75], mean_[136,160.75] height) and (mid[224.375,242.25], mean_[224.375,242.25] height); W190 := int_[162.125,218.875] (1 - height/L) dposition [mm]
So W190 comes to -4.8 mm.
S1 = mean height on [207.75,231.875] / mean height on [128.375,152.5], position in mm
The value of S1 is 1.1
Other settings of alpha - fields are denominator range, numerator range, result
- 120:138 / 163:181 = 1.40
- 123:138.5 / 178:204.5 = 1.41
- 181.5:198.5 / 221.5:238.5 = 0.90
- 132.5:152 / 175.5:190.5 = 1.22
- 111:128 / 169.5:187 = 1.31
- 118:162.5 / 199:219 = 1.14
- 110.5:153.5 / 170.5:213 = 1.23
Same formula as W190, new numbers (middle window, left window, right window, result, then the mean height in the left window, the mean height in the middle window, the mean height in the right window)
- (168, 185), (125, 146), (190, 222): -3.0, 1.34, 1.79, 1.66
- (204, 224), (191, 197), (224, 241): 0.8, 1.74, 1.61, 1.62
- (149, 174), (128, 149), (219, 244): -3.5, 1.4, 1.66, 1.62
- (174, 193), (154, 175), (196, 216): -1.5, 1.68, 1.8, 1.65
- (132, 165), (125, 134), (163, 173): -1.6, 1.2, 1.53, 1.74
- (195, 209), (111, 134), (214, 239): -1.2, 1.33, 1.67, 1.61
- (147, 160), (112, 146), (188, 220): -1.2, 1.36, 1.6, 1.67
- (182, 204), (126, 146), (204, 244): -3.4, 1.35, 1.76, 1.62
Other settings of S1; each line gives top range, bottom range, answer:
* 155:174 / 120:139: 1.33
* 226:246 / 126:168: 1.09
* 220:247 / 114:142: 1.23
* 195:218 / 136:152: 1.09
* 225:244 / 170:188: 0.91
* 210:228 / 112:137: 1.22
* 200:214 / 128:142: 1.24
